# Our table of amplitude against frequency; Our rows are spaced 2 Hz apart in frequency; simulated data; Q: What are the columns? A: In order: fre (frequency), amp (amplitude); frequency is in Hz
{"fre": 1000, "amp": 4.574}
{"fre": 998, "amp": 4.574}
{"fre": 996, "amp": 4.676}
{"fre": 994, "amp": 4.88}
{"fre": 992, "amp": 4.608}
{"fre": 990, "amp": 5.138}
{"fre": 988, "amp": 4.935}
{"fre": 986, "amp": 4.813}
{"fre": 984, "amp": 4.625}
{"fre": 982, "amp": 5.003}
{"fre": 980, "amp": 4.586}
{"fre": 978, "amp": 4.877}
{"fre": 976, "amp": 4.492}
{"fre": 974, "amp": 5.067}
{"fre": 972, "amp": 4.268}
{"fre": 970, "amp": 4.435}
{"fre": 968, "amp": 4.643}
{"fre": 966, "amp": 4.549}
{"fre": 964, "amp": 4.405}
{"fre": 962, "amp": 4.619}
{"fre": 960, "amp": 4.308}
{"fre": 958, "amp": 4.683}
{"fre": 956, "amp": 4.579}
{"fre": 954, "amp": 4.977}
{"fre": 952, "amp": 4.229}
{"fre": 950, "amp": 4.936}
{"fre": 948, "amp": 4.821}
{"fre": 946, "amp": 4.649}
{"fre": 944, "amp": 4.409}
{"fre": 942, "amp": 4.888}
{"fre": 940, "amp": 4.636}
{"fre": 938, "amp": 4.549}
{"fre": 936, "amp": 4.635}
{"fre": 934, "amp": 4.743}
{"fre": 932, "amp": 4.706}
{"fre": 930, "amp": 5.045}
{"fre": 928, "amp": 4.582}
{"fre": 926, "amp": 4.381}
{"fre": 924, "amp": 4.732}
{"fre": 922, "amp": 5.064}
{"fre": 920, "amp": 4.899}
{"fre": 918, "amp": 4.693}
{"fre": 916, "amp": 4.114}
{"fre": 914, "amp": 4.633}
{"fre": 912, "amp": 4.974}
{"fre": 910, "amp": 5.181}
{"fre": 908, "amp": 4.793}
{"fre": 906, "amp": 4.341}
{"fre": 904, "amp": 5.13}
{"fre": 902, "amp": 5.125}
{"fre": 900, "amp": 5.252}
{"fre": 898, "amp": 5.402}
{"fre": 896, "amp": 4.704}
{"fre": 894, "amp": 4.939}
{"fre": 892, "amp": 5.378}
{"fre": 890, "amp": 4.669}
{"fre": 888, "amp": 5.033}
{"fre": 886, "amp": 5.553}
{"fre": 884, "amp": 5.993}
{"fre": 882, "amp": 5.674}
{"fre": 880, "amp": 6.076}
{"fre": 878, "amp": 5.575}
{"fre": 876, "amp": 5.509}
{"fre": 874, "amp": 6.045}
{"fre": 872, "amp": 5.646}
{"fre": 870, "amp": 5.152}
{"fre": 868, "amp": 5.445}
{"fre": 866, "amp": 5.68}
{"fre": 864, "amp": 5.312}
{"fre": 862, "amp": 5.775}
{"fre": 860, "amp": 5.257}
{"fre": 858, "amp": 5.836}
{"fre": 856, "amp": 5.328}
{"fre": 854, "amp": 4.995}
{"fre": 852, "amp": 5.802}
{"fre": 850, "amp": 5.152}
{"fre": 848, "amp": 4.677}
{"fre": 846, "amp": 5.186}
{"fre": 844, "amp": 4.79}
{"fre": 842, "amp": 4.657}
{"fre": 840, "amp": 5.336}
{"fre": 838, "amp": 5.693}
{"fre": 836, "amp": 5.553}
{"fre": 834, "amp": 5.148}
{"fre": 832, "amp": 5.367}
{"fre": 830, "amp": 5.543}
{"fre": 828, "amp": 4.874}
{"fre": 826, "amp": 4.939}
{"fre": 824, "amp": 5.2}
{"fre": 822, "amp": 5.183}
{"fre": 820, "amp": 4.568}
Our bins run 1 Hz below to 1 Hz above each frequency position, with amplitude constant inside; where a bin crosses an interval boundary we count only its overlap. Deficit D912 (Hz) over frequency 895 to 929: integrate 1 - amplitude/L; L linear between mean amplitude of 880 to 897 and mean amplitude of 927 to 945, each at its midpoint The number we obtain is 1.2 Hz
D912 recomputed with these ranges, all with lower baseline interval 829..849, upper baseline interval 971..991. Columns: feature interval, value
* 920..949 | 1.2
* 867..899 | -2.3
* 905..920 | 0.9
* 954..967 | 0.8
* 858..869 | -0.9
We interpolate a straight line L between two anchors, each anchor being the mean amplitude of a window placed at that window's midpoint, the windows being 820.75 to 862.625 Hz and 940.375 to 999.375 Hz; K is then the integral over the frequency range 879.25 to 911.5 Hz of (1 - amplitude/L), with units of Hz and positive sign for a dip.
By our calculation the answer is -1.2 Hz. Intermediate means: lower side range 5.24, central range 5.19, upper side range 4.68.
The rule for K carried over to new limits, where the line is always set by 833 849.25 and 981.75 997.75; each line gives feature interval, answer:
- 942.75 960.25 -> 0.9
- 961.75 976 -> 0.9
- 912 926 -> 0.8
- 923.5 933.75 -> 0.5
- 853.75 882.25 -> -2.8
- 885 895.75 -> -0.1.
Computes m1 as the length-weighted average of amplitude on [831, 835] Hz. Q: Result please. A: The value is 5.26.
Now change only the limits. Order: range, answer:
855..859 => 5.58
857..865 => 5.54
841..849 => 4.83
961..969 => 4.55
